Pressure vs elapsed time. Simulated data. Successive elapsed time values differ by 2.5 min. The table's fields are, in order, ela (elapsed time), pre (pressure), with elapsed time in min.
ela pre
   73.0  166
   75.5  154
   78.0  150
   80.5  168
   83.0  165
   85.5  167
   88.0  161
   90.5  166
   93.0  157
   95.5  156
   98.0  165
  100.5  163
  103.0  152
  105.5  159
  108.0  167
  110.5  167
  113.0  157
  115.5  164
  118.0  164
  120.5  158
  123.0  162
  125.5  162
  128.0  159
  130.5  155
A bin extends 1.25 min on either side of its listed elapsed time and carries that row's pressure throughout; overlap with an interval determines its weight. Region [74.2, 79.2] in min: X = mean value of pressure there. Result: 152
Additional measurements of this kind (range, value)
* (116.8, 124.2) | 161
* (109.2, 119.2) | 163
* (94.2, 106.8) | 159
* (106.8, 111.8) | 167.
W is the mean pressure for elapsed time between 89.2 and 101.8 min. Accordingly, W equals 161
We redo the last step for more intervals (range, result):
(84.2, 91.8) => 165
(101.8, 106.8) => 156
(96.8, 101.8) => 164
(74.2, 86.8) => 161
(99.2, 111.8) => 162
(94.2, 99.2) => 160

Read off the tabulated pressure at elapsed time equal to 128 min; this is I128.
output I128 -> 159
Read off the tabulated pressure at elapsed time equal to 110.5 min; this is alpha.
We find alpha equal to 167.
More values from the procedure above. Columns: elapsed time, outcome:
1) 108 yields 167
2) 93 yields 157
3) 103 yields 152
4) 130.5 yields 155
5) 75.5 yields 154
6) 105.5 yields 159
